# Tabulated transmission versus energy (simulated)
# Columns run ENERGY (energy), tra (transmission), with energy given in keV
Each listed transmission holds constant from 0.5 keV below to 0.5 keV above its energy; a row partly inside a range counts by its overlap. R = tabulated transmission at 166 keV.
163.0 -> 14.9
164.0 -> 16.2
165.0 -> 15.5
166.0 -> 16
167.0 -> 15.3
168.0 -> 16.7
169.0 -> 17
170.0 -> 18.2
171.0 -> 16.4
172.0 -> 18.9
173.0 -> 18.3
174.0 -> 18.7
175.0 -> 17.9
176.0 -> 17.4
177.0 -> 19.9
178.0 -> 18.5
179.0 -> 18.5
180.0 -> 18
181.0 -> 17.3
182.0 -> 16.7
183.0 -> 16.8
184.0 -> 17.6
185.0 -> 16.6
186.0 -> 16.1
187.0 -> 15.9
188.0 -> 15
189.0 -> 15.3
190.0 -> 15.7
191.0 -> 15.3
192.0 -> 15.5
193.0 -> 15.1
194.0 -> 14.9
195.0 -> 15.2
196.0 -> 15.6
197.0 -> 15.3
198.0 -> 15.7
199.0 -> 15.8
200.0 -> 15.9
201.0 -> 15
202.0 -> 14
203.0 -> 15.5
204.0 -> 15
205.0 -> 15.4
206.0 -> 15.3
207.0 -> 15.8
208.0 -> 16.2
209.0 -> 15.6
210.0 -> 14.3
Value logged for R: 16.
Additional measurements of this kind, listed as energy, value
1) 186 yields 16.1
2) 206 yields 15.3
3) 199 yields 15.8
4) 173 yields 18.3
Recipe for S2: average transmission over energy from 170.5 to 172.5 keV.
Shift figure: 17.6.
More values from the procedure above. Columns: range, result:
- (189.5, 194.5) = 15.3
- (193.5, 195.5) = 15.1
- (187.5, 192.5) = 15.4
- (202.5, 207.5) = 15.4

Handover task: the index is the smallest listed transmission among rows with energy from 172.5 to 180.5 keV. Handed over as 17.4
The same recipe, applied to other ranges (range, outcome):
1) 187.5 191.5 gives 15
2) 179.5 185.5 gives 16.6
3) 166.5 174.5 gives 15.3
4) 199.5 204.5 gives 14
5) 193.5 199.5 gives 14.9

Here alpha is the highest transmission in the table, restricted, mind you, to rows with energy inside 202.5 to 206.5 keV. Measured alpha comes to 15.5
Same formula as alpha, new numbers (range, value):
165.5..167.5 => 16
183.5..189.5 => 17.6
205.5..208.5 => 16.2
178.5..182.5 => 18.5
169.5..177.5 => 19.9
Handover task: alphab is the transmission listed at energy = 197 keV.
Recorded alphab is 15.3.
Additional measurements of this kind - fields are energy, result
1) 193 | 15.1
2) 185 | 16.6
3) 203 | 15.5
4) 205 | 15.4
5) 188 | 15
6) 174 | 18.7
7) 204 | 15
